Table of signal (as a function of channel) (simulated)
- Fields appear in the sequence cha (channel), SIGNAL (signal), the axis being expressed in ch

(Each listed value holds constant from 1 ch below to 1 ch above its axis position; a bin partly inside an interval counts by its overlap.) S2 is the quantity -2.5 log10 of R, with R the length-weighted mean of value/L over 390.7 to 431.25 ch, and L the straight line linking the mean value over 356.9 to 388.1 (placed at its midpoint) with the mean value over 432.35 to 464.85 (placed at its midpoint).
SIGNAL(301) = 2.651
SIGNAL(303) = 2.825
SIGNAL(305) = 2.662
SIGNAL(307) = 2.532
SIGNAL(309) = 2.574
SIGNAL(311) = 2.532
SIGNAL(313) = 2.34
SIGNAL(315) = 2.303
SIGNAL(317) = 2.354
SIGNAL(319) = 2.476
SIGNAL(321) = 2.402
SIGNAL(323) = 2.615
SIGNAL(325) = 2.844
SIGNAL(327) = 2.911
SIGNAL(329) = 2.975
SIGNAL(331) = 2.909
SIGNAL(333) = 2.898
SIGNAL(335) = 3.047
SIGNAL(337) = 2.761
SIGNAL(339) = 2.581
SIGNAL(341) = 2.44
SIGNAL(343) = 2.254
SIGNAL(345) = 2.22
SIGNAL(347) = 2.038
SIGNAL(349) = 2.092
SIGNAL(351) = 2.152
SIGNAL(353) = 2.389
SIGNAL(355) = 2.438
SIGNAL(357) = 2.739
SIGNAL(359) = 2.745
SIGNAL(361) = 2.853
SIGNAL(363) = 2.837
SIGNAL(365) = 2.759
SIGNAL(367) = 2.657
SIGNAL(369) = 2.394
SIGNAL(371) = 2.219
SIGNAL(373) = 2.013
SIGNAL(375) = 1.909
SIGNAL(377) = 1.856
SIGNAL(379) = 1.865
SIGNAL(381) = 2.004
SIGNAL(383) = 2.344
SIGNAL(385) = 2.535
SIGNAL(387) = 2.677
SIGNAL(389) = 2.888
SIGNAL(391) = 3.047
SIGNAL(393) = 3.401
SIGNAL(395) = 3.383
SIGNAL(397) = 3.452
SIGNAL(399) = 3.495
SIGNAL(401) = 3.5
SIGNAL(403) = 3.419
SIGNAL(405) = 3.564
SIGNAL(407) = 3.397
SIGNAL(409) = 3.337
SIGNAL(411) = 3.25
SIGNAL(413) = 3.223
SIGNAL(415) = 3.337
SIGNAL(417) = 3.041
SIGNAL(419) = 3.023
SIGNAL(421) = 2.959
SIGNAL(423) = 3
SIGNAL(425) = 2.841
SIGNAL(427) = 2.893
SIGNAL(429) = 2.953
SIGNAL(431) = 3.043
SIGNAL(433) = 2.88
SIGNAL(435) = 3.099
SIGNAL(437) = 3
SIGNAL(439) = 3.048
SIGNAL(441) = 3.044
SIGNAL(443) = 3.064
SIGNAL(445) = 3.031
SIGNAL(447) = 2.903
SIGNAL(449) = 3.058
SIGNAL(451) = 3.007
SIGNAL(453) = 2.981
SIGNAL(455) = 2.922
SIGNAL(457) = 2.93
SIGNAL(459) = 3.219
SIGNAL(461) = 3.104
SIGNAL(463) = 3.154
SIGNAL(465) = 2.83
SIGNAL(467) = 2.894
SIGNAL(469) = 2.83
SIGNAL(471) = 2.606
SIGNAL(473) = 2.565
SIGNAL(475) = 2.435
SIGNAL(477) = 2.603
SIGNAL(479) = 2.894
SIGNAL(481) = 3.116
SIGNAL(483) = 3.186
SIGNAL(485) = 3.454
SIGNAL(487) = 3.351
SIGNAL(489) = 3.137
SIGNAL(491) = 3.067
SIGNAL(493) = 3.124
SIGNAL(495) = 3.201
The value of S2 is -0.19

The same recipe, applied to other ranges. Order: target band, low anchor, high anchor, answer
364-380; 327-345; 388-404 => 0.36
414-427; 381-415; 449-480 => 0.01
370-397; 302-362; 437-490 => 0.09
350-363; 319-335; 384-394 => 0.11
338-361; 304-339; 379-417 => 0.18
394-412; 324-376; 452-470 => -0.24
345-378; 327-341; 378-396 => 0.16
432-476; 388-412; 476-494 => 0.09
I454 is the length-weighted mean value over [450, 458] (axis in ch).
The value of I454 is 2.96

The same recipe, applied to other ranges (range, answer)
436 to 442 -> 3.03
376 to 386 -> 2.12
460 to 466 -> 3.03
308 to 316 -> 2.44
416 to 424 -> 3.01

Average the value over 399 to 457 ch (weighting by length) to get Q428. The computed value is 3.1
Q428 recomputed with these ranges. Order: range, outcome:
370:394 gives 2.4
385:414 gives 3.26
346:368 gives 2.52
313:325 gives 2.46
